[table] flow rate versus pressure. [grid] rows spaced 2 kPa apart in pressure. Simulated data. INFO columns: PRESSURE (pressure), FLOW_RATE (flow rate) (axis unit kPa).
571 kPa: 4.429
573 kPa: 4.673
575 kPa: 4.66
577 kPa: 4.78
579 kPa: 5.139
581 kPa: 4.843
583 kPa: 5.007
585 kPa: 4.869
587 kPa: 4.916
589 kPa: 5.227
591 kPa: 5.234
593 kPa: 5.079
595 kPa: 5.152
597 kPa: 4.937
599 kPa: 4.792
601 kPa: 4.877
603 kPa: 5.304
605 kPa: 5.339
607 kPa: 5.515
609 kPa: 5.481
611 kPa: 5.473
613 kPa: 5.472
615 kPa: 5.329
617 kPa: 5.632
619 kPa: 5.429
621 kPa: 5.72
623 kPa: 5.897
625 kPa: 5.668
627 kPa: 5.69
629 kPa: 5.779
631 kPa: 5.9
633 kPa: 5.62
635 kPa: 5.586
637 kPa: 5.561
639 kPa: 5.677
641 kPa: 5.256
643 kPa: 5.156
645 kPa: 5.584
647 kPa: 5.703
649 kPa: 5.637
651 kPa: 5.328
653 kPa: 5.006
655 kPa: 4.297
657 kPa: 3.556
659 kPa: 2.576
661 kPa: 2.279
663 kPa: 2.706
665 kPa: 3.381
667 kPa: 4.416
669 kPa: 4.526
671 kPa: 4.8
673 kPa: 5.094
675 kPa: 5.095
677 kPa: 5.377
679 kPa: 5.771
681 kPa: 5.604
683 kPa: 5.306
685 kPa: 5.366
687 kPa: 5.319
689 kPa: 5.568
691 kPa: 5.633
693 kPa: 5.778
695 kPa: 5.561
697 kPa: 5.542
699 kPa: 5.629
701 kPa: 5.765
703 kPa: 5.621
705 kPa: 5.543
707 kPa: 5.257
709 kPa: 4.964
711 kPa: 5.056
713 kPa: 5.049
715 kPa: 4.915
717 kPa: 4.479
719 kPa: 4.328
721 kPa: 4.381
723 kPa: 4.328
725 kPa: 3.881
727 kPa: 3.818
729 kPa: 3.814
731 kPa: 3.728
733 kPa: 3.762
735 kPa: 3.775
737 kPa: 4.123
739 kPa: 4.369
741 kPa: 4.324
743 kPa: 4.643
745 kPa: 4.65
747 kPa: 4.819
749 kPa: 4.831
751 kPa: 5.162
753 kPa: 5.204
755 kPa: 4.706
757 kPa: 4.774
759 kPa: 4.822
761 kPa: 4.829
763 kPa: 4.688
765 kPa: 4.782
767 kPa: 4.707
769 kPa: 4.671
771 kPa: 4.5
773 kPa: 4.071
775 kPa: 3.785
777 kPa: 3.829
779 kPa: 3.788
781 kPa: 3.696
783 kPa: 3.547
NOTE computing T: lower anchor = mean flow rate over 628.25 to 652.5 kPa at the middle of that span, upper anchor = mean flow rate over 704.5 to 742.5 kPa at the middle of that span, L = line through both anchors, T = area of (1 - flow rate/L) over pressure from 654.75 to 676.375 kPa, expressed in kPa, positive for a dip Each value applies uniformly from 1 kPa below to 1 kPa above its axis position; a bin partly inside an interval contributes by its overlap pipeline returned 5.4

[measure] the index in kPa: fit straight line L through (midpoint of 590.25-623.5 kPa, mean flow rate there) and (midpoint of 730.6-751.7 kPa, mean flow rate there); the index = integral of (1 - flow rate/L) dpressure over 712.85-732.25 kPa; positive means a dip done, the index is 1.2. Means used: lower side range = 5.33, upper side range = 4.39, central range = 4.23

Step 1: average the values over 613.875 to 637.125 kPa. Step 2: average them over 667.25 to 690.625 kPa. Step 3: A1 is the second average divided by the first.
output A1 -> 0.93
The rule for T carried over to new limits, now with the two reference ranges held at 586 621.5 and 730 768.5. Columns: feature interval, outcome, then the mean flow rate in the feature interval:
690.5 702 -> -1.98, 5.65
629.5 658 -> -1.17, 5.29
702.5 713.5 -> -1.10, 5.24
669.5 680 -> -0.58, 5.19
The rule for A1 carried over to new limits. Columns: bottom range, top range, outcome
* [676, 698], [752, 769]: 0.87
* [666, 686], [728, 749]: 0.82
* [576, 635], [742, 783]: 0.85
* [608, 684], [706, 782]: 0.88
